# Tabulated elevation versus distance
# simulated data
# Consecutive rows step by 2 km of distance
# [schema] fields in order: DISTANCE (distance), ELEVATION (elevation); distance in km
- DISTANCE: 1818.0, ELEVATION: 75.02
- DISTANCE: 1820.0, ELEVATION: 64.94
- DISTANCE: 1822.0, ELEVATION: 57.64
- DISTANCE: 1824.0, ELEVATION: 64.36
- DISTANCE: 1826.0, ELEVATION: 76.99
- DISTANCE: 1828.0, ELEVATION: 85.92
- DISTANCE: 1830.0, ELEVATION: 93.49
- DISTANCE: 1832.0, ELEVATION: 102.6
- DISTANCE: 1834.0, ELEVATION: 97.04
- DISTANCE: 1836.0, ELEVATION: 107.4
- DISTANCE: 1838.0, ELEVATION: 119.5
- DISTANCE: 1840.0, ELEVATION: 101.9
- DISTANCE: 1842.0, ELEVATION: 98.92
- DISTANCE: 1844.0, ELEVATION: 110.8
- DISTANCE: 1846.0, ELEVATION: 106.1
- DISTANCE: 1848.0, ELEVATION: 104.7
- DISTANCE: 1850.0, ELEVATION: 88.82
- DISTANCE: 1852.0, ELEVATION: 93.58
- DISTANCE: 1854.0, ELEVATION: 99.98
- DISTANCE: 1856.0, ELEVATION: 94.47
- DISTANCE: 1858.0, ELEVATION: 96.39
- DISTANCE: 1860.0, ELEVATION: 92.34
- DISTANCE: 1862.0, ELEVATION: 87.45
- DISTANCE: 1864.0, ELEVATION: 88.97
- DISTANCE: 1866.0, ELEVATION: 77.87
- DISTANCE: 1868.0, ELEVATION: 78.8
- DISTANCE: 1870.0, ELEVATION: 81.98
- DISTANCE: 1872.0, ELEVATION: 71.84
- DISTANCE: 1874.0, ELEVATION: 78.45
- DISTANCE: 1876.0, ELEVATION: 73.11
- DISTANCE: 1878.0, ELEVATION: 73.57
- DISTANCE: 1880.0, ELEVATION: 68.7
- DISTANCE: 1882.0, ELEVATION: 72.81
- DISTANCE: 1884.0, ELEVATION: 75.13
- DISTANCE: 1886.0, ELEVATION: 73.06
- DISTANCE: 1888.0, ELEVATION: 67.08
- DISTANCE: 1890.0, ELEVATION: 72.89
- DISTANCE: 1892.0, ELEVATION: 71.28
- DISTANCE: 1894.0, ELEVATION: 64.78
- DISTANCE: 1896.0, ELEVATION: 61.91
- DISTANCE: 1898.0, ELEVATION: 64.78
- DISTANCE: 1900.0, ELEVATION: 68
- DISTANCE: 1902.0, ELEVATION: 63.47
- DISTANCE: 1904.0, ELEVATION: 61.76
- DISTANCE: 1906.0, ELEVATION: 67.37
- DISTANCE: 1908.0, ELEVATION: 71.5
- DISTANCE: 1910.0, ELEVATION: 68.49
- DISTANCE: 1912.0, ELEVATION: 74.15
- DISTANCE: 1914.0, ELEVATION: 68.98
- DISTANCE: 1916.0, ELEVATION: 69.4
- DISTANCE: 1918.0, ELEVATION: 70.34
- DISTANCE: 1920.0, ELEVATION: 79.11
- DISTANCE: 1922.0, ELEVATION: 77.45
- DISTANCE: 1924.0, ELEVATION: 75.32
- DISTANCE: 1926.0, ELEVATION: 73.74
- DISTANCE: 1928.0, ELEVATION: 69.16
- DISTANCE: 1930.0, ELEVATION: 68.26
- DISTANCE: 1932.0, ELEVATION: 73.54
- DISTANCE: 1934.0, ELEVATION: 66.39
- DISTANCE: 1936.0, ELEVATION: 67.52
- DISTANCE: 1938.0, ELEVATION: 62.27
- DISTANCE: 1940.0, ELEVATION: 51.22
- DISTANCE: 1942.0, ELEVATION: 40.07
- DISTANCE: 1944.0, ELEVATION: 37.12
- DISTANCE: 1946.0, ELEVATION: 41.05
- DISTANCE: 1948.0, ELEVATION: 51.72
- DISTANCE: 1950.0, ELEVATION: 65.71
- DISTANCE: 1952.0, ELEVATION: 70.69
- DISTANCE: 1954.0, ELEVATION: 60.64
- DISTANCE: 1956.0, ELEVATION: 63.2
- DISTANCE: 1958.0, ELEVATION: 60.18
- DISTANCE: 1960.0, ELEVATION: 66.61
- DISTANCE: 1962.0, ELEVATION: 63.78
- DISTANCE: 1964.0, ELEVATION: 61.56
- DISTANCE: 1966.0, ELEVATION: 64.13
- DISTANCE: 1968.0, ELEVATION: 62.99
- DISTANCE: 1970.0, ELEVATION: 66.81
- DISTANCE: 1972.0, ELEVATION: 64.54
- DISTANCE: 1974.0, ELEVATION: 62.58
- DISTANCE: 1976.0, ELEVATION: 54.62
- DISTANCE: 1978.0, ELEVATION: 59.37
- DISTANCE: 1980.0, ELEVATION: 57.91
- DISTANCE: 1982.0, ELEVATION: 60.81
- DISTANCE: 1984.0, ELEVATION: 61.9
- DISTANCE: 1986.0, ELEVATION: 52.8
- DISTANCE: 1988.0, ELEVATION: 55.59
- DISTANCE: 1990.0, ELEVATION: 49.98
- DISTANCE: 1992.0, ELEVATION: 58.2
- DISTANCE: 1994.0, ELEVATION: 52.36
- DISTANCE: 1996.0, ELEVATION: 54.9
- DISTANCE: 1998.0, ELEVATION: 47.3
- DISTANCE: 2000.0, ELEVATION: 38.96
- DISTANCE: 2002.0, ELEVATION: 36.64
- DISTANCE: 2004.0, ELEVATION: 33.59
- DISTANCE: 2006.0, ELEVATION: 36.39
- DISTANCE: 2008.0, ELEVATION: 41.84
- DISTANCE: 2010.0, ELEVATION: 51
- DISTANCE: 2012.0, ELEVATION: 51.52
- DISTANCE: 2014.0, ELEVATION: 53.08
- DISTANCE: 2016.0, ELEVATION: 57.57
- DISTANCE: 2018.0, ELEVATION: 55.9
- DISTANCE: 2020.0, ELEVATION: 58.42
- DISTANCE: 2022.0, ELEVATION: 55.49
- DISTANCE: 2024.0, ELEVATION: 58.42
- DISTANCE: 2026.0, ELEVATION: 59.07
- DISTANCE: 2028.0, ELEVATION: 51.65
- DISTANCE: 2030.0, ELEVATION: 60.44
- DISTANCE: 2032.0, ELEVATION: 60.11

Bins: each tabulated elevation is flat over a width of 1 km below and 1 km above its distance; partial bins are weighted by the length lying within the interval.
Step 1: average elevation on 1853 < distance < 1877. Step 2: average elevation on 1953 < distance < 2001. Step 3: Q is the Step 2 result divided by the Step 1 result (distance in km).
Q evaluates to 0.69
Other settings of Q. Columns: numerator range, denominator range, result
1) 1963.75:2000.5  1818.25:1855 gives 0.62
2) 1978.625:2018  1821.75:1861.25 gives 0.53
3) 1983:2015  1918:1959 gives 0.77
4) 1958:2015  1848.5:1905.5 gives 0.70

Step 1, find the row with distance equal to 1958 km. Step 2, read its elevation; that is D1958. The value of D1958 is 60.18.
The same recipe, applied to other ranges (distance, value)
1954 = 60.64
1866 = 77.87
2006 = 36.39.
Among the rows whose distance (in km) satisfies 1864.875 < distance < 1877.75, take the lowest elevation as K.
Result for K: 71.84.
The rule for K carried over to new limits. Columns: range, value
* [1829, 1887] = 68.7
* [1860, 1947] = 37.12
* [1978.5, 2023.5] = 33.59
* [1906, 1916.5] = 67.37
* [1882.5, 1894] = 64.78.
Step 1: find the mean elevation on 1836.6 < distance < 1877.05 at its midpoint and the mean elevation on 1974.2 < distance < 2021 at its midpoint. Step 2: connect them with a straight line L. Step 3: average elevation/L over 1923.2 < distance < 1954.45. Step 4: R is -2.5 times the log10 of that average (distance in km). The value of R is 0.133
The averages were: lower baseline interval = 92.4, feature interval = 60.8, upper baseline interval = 51.5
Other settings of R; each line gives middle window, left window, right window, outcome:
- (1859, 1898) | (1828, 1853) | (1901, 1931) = 0.148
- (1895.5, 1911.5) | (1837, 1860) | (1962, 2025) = 0.246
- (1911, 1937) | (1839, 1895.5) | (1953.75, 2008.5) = -0.029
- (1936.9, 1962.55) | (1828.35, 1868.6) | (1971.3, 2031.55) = 0.198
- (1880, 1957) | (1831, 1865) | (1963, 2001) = 0.171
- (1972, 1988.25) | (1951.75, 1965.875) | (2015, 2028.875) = 0.045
